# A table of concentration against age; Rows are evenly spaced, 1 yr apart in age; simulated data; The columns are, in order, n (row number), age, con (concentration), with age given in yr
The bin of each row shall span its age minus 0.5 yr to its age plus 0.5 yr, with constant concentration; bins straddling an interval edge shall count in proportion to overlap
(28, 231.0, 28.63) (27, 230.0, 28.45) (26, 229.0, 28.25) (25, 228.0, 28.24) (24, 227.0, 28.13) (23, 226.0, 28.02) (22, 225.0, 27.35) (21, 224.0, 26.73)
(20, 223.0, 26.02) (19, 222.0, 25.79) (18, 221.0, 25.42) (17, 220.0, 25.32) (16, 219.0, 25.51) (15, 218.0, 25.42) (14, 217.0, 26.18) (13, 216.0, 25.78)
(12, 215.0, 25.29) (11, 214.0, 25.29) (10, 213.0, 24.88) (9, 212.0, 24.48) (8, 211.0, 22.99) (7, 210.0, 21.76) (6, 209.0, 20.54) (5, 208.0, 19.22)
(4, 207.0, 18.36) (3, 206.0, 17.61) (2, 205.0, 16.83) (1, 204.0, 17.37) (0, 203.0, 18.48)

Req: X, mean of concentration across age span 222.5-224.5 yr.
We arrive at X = 26.4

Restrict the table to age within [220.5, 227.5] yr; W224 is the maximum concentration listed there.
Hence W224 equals 28.13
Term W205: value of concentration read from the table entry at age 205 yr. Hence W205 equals 16.83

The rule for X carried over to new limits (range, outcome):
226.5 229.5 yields 28.2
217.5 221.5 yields 25.4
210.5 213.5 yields 24.1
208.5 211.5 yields 21.8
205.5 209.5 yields 18.9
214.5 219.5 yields 25.6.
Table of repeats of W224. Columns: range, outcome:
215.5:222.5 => 26.18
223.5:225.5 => 27.35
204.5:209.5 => 20.54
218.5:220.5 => 25.51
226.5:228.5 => 28.24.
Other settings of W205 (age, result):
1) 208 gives 19.22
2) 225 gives 27.35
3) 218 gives 25.42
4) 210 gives 21.76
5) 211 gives 22.99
